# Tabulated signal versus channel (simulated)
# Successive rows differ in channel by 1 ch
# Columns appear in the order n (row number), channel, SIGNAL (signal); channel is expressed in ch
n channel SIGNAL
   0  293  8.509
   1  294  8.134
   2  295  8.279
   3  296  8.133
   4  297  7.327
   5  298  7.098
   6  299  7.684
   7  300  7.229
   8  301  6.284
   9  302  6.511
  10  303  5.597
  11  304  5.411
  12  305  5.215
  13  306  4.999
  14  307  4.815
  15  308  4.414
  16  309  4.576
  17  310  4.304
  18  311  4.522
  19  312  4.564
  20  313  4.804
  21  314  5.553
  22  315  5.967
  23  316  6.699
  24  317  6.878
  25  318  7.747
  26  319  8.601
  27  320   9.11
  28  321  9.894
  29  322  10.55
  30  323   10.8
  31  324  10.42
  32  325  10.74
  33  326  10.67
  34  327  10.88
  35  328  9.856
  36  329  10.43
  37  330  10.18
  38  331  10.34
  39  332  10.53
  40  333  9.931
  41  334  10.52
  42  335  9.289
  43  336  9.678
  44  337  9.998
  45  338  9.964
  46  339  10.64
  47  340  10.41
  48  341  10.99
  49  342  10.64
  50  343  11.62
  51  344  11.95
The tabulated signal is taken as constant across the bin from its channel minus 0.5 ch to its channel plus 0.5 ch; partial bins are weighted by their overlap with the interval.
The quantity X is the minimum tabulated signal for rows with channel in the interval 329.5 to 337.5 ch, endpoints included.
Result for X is 9.289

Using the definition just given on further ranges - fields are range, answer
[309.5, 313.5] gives 4.304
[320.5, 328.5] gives 9.856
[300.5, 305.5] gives 5.215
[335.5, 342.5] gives 9.678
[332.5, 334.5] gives 9.931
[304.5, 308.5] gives 4.414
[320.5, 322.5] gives 9.894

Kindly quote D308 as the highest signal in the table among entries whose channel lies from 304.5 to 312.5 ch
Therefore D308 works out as 5.215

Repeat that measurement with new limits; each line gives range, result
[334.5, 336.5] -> 9.678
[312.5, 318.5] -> 7.747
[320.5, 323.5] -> 10.8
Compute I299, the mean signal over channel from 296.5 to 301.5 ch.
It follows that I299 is 7.12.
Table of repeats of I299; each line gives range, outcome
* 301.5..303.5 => 6.05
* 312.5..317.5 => 5.98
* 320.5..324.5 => 10.4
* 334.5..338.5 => 9.73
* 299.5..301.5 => 6.76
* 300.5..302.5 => 6.4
